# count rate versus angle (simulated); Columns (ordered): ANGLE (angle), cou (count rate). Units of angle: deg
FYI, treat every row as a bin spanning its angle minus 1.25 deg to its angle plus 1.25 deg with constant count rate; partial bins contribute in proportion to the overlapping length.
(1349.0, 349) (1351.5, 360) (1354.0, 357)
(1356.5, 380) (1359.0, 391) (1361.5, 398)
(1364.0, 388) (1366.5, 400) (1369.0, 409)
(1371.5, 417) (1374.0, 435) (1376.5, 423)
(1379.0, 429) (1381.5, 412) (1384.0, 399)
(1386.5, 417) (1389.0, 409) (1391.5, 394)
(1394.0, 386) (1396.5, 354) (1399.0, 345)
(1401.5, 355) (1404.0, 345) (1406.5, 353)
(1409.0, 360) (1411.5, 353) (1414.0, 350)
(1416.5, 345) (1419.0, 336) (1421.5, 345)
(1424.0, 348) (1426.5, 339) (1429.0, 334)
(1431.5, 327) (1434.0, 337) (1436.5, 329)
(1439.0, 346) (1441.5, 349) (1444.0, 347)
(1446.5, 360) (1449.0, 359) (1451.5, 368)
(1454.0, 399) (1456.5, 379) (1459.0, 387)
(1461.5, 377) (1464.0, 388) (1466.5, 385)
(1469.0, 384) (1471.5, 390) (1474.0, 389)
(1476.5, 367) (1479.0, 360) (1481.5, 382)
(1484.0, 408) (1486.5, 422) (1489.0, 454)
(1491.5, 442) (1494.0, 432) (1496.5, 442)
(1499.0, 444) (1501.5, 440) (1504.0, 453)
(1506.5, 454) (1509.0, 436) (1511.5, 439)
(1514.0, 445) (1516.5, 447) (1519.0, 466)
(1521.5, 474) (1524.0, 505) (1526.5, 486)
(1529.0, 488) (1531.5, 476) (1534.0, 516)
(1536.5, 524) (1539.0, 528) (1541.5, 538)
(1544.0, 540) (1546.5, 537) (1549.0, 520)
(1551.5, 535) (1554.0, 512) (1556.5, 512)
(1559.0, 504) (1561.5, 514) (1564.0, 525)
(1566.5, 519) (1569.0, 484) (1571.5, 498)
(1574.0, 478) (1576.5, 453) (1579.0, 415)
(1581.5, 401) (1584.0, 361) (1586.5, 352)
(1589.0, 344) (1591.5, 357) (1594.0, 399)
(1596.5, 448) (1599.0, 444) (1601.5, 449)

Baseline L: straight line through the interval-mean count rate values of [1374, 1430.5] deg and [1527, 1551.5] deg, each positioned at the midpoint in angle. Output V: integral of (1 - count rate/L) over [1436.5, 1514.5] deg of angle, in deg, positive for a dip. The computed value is 8.9 deg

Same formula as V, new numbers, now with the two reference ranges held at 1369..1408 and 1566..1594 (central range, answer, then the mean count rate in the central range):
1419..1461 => 4.87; 353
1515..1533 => -2.87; 478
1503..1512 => -0.80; 446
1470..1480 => 0.68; 377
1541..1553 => -3.41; 533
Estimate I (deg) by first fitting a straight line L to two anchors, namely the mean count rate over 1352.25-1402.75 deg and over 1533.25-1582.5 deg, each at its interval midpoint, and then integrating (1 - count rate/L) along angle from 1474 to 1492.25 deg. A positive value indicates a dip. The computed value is 2.2 deg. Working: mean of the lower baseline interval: 395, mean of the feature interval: 403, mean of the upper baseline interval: 503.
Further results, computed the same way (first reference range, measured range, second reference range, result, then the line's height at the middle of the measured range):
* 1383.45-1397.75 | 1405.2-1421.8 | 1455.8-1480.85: 1.7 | 389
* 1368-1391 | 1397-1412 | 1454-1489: 2.1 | 409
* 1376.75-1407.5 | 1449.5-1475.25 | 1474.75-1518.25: 1.8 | 413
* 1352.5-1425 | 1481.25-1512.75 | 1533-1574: 2.3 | 471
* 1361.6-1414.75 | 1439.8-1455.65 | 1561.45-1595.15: 1.5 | 402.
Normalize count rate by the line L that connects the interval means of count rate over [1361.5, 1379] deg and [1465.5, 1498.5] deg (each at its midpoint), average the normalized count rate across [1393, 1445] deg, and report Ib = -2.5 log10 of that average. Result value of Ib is 0.18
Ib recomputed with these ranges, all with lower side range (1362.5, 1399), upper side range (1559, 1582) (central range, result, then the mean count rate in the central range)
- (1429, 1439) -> 0.263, 333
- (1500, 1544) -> -0.042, 479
